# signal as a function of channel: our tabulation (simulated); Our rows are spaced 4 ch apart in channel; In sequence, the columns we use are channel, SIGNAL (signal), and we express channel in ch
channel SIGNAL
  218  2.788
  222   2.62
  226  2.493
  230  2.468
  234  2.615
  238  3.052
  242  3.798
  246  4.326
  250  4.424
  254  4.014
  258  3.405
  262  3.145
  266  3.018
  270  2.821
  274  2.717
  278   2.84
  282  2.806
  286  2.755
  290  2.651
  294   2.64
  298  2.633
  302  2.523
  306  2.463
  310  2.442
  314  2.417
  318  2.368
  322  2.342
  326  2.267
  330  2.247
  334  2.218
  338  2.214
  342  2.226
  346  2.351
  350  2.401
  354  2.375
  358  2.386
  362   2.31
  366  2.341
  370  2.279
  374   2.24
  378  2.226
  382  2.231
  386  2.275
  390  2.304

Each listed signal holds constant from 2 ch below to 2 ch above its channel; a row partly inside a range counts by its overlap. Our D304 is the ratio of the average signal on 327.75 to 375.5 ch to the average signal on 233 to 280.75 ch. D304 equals 0.7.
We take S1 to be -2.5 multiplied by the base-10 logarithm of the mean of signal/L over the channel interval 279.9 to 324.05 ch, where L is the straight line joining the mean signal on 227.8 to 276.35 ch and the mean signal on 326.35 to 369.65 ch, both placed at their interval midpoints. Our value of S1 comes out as 0.10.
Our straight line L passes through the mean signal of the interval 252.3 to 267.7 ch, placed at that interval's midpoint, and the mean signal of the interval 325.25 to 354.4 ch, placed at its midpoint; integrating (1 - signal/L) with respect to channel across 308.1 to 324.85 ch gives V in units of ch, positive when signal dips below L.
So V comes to 1.4 ch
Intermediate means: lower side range 3.39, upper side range 2.28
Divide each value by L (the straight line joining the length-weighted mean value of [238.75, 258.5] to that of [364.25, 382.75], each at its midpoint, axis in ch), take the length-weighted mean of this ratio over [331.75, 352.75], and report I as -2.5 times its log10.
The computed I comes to 0.18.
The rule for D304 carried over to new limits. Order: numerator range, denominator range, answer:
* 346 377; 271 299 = 0.85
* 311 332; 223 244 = 0.81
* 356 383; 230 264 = 0.65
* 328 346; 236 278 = 0.65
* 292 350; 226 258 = 0.69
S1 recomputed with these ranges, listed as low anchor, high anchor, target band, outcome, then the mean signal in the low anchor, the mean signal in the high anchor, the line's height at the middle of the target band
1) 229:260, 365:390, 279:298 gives 0.15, 3.55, 2.27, 3.12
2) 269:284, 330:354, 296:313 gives 0.03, 2.79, 2.29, 2.58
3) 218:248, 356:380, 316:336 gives 0.11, 3.04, 2.3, 2.53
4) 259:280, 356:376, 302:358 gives 0.09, 2.93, 2.31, 2.54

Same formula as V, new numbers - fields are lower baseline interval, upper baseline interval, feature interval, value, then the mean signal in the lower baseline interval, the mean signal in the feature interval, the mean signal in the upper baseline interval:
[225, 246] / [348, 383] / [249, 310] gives -3.1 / 3.04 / 2.95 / 2.31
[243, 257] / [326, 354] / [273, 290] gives 3.6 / 4.16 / 2.77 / 2.28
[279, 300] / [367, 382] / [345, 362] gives -0.1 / 2.7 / 2.37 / 2.25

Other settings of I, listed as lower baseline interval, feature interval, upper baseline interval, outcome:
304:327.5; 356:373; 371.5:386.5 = -0.023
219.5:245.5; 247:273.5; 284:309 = -0.233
